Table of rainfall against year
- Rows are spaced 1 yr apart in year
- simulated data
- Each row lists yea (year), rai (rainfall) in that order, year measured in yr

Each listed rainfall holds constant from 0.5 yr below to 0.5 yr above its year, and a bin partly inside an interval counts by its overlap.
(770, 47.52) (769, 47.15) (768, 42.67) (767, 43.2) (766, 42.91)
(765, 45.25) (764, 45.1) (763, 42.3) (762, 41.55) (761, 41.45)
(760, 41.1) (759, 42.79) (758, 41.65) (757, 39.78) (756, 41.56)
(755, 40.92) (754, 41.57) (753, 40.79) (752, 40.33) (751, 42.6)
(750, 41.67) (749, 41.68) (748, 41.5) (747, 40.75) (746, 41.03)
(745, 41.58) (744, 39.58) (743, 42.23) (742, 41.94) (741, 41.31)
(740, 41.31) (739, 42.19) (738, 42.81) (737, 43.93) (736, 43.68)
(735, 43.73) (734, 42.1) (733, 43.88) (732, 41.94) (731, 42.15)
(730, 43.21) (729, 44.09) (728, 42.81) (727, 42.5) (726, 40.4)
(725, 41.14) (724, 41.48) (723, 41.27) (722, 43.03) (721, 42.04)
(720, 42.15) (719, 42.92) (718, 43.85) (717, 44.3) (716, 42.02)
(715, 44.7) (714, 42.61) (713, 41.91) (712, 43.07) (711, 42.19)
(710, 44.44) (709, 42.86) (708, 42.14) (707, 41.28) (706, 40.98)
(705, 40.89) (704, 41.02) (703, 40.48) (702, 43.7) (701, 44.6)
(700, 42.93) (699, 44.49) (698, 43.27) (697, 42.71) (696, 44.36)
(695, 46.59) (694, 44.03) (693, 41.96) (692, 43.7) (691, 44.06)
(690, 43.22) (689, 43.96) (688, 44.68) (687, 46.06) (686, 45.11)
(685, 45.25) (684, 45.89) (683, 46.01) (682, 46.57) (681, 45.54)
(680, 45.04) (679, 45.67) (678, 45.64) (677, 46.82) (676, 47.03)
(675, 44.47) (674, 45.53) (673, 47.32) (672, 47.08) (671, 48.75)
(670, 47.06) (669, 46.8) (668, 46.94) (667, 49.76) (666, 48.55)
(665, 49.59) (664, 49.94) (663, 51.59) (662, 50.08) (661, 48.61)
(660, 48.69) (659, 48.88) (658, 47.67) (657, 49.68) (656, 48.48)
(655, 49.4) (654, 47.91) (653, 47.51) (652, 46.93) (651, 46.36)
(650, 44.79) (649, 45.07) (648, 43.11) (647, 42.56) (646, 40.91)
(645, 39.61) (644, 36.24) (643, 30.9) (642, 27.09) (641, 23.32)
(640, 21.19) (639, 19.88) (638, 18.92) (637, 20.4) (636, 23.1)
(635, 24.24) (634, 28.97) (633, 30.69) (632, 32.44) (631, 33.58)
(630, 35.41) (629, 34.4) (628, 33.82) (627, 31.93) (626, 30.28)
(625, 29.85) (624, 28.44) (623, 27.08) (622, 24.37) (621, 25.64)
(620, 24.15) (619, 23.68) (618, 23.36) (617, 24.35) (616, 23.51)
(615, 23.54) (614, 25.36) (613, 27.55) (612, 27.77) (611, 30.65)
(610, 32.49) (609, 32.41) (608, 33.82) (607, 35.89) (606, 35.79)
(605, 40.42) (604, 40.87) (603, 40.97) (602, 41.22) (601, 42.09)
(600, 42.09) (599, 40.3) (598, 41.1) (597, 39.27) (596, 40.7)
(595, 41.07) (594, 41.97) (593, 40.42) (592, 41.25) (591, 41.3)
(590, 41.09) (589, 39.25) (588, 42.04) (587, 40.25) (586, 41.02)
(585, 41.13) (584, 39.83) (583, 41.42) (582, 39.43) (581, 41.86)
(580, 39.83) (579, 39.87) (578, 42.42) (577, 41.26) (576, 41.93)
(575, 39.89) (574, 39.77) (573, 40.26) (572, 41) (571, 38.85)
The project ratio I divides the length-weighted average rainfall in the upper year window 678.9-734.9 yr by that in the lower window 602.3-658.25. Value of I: 1.31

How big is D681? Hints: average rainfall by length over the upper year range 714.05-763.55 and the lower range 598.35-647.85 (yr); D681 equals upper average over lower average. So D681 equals 1.4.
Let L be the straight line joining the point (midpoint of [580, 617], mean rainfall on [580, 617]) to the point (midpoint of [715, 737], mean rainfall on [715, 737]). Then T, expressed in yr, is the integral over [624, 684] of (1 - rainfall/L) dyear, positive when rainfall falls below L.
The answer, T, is -1.1 yr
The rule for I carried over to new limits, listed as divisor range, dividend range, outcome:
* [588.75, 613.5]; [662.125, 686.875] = 1.24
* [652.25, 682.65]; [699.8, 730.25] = 0.89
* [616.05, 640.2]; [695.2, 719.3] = 1.58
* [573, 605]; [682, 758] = 1.05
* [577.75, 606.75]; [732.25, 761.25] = 1.03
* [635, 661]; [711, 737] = 1.12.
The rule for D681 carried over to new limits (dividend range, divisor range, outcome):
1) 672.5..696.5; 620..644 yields 1.63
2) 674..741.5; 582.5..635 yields 1.26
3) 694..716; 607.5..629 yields 1.53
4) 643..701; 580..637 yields 1.34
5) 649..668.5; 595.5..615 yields 1.34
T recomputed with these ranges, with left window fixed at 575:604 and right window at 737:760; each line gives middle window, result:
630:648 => 5.02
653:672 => -3.48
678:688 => -1.06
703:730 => -0.65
